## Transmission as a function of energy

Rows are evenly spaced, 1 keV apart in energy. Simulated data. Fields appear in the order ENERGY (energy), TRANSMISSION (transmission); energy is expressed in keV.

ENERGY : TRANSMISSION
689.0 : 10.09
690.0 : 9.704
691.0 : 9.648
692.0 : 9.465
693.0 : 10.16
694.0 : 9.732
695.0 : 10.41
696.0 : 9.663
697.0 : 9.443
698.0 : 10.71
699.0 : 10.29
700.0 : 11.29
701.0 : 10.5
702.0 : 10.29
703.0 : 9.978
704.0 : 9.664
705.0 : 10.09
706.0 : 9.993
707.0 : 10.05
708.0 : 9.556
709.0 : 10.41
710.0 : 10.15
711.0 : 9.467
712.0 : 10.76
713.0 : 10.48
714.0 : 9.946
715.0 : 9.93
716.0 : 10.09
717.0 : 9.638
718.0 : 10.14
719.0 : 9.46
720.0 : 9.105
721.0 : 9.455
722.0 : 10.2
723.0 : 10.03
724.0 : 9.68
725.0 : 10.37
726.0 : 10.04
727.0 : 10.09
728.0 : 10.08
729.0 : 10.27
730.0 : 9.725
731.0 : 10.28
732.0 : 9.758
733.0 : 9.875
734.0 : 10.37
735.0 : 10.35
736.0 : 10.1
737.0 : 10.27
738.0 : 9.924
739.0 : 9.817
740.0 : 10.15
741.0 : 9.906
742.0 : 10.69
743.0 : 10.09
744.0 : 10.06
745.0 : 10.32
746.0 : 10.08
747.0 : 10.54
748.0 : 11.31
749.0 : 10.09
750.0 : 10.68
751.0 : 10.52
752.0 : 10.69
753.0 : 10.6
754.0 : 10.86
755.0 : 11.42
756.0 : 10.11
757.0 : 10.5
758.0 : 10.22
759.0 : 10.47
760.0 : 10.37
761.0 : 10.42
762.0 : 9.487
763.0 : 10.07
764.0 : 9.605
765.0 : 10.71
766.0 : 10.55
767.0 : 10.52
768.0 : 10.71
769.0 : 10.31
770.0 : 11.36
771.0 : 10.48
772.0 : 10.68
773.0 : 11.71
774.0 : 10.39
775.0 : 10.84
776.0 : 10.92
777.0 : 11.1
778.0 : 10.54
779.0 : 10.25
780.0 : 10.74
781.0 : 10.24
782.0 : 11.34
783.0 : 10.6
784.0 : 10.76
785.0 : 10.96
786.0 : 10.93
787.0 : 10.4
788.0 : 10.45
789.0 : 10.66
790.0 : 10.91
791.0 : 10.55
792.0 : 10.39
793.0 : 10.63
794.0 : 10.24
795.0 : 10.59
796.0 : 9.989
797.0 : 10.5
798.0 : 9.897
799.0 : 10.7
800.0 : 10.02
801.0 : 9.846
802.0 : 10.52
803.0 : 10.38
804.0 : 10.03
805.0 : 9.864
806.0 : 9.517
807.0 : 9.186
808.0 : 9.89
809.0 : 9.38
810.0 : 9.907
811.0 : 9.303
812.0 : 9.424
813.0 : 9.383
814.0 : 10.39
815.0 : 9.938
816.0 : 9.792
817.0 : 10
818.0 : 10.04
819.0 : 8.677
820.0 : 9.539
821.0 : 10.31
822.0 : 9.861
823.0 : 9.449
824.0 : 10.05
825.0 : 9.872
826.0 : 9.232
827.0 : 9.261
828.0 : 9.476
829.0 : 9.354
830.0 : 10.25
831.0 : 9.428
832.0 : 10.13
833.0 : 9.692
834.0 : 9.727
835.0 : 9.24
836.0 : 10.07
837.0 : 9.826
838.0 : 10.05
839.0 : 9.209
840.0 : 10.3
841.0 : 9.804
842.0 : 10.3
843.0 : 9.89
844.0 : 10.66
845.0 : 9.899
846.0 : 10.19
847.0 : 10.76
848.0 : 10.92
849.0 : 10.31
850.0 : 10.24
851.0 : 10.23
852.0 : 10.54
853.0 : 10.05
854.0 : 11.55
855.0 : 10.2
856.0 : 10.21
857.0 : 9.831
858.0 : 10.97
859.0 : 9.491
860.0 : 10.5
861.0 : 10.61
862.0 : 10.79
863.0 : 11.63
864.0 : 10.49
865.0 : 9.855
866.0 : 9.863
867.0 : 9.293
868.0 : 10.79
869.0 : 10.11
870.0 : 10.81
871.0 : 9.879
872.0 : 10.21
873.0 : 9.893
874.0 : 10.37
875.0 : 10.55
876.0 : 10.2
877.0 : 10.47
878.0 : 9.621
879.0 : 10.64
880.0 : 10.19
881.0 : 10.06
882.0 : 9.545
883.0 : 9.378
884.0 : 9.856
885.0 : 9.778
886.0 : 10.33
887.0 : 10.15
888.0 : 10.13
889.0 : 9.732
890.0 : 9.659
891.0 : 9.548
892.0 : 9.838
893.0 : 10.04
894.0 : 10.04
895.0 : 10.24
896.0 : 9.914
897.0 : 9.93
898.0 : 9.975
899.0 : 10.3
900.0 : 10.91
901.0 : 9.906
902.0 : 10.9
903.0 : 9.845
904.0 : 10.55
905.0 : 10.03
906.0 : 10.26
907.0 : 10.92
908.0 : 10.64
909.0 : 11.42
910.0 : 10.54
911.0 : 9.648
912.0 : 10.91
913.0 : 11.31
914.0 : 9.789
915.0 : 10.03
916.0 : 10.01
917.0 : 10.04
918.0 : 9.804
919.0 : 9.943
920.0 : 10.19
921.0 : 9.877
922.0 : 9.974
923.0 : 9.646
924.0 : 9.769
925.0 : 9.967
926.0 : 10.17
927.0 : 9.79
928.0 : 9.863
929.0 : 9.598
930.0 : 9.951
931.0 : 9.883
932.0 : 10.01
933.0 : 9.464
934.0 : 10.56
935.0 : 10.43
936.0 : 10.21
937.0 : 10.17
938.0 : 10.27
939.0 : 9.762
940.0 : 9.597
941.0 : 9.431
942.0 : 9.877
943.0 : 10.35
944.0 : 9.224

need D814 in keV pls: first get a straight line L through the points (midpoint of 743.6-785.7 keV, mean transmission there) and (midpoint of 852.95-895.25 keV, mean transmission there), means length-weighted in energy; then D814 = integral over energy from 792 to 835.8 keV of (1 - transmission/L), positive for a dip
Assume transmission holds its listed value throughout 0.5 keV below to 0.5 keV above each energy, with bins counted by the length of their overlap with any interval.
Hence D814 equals 2.3 keV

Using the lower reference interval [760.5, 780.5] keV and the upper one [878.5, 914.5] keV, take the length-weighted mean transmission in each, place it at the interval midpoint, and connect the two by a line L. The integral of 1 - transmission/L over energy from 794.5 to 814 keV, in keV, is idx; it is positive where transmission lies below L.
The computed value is 1.01 keV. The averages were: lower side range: 10.6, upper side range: 10.2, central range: 9.92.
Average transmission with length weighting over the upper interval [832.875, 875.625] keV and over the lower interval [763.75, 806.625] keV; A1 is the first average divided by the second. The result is 0.97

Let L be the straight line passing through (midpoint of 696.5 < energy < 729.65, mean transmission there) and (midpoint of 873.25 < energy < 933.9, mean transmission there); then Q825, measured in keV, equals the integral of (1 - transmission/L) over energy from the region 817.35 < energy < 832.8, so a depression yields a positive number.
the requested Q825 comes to 0.6 keV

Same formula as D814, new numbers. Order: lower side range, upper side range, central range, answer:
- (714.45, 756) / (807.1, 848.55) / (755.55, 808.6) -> -2.3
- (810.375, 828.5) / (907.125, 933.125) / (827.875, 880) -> -1.9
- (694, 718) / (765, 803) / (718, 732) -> 0.4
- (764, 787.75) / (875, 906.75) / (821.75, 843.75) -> 1.4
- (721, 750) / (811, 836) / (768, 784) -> -1.3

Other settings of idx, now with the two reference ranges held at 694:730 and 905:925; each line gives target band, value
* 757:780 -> -1.01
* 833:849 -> 0.18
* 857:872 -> -0.23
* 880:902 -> 0.48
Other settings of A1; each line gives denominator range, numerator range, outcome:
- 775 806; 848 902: 0.97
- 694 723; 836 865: 1.03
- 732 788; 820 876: 0.96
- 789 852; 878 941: 1.01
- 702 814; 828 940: 0.99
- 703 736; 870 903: 1.01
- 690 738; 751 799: 1.05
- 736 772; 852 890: 0.98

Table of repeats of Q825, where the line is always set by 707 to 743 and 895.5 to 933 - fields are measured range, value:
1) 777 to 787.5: -0.7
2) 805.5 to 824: 0.7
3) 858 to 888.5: -0.2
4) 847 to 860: -0.4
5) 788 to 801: -0.4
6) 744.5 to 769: -1.0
